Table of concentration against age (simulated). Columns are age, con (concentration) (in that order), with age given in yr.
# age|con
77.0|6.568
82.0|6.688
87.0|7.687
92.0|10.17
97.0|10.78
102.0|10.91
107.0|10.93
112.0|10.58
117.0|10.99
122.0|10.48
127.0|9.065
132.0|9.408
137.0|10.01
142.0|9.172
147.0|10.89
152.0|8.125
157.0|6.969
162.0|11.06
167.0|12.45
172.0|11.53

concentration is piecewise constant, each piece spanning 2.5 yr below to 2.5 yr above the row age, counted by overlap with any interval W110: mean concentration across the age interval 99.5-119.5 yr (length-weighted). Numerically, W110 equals 10.9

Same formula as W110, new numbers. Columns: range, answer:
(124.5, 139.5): 9.49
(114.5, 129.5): 10.2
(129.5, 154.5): 9.52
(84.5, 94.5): 8.93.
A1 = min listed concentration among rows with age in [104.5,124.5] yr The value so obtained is 10.48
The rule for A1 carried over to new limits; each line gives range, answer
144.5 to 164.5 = 6.969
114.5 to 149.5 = 9.065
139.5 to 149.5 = 9.172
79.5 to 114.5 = 6.688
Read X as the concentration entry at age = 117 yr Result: 10.99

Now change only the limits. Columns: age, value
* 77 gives 6.568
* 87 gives 7.687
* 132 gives 9.408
